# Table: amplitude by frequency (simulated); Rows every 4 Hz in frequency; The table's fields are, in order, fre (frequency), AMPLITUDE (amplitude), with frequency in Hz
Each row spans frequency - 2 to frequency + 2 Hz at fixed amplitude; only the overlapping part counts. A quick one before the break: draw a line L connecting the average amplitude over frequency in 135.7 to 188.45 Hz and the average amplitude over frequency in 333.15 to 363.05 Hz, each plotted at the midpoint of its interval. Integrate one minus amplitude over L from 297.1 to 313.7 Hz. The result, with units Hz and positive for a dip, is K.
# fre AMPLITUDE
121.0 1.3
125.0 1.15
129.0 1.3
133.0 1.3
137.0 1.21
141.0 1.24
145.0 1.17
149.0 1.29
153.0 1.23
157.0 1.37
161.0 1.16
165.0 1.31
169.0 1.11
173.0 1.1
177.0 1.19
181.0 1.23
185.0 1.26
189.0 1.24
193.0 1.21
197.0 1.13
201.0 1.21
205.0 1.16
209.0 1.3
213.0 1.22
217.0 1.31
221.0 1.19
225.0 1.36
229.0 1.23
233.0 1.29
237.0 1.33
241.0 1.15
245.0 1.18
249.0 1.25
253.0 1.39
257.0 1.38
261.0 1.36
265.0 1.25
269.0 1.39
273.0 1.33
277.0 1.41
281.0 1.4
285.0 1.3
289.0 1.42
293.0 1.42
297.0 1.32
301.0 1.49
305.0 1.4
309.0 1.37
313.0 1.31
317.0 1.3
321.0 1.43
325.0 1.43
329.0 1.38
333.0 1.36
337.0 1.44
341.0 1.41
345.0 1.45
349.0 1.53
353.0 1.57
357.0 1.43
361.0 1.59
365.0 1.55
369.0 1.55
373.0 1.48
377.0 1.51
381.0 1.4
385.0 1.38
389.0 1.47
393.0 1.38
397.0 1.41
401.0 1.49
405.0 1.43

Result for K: 0.4 Hz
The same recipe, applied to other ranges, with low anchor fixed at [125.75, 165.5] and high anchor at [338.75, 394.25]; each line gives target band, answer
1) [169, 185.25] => 1.4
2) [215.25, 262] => 2.3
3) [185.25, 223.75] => 2.6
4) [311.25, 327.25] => 0.7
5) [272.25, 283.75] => 0.1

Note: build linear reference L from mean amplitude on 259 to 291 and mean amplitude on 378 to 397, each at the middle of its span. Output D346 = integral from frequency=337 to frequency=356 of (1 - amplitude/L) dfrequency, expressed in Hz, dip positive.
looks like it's -1.2 Hz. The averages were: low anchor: 1.36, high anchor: 1.41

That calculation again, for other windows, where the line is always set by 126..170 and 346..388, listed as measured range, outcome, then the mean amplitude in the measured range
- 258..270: 0.4 Hz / 1.33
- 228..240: 0.6 Hz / 1.28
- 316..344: 1.1 Hz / 1.4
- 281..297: 0.4 Hz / 1.38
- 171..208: 2.8 Hz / 1.2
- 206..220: 0.6 Hz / 1.26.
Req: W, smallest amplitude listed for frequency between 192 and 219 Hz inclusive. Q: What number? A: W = 1.13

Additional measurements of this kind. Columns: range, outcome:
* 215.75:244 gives 1.15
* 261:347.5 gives 1.25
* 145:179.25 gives 1.1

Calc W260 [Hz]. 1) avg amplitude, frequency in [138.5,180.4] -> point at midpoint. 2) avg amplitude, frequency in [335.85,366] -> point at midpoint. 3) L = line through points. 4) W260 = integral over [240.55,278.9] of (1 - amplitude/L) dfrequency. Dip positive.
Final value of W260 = 1.37 Hz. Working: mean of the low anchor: 1.22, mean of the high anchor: 1.5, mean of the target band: 1.32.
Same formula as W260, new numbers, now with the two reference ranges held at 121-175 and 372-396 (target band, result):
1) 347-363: -1.4 Hz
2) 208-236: 0.4 Hz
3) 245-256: 0.2 Hz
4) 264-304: -0.9 Hz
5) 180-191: 0.1 Hz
